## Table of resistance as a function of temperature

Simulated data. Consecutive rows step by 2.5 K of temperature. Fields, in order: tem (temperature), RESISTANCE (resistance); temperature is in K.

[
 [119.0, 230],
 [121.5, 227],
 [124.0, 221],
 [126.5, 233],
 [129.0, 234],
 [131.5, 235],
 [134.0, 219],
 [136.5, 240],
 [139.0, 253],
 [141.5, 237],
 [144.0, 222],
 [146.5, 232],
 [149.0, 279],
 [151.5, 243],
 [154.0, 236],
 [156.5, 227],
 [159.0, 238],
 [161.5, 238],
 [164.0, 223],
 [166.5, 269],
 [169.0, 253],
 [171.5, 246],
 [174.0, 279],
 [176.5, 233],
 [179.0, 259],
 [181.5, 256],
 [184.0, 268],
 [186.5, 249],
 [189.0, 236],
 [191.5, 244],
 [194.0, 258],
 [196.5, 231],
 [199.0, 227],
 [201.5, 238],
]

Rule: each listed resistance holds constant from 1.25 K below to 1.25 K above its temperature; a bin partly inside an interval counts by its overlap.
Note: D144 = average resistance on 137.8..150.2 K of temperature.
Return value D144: 244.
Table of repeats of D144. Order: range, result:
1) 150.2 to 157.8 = 236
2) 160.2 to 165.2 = 231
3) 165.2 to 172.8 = 256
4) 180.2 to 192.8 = 251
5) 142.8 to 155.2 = 243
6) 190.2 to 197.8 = 244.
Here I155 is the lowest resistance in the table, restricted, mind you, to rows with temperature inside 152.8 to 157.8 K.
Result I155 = 227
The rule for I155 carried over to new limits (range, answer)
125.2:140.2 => 219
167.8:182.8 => 233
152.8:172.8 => 223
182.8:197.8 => 231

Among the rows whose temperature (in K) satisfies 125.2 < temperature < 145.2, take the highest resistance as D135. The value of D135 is 253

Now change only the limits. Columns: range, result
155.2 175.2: 279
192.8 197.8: 258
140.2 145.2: 237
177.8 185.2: 268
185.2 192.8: 249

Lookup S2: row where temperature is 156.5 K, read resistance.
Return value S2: 227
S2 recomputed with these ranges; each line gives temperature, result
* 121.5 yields 227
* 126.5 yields 233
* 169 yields 253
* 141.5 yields 237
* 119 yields 230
